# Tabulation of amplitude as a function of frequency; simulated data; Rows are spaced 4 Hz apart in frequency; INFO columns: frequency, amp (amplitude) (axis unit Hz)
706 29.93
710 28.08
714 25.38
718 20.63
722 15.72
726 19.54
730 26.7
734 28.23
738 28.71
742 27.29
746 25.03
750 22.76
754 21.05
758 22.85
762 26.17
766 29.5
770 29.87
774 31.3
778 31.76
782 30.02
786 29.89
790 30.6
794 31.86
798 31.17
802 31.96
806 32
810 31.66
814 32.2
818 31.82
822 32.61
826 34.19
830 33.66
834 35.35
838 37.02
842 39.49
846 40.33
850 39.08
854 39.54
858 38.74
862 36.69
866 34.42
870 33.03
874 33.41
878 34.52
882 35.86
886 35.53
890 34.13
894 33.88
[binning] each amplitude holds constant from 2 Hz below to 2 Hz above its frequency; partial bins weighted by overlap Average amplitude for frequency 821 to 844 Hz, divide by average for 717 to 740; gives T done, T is 1.52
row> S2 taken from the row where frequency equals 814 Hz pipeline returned 32.2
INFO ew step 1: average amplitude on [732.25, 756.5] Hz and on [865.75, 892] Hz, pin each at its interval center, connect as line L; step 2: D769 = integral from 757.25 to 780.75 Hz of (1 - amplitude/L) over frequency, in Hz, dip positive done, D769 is -1.6 Hz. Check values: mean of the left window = 25.4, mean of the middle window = 28.9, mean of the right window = 34.4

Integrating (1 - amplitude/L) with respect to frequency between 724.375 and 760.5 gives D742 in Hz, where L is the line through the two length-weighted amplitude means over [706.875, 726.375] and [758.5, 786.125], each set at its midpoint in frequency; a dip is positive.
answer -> 1.2 Hz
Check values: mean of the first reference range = 22.5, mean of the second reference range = 29.4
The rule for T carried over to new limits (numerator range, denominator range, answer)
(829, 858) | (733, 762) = 1.51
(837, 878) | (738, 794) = 1.34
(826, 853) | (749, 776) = 1.42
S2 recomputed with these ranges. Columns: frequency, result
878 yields 34.52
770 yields 29.87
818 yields 31.82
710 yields 28.08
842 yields 39.49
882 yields 35.86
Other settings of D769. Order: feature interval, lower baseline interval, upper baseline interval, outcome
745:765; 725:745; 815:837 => 3.0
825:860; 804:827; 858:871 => -3.6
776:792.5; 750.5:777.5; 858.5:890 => -1.3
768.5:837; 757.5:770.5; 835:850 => 1.7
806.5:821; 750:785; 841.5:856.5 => 1.0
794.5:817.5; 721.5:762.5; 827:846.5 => 0.6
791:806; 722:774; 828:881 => -0.4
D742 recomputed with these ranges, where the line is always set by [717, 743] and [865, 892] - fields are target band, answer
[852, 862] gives -1.75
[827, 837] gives -1.16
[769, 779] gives -1.50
